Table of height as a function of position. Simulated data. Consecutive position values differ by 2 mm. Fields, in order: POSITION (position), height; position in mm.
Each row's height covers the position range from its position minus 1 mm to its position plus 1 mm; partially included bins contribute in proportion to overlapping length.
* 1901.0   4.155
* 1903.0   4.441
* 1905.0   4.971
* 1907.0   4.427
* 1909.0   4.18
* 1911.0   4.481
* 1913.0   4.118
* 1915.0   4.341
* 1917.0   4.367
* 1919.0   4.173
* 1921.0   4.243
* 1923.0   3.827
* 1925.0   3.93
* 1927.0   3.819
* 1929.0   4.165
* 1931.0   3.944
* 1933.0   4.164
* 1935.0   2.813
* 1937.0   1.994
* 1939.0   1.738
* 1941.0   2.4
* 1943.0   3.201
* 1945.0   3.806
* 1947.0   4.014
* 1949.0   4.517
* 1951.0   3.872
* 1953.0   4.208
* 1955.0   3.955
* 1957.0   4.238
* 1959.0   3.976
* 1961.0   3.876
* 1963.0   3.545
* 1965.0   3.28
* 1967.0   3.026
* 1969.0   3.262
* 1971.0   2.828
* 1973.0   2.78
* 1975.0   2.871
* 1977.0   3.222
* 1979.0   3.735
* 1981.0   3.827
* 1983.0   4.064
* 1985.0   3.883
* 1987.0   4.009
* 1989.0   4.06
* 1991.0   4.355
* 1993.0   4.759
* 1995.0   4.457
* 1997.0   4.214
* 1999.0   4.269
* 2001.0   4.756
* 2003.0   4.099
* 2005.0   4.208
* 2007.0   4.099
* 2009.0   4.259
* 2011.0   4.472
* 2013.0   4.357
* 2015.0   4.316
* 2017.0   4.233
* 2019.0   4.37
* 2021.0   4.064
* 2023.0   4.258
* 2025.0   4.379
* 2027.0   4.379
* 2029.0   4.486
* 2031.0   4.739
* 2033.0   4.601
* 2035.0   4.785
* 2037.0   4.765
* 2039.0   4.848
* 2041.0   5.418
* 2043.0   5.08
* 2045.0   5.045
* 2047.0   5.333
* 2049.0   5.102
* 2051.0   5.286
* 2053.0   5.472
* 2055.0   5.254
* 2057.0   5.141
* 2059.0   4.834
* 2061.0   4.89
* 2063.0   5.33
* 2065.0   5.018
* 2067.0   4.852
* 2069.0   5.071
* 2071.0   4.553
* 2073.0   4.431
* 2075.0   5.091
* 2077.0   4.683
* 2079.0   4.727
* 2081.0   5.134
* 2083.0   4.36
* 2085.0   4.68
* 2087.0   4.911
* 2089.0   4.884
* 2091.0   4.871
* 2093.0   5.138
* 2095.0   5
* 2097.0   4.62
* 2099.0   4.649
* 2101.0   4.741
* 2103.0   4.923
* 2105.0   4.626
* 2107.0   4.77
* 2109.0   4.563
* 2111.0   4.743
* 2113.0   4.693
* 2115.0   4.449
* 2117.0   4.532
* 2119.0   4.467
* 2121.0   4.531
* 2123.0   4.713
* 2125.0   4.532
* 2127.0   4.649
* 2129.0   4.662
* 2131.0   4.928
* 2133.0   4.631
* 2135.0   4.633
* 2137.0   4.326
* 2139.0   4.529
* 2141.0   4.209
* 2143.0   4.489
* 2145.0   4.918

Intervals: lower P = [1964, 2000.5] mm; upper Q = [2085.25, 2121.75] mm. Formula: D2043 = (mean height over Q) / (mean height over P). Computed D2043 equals 1.27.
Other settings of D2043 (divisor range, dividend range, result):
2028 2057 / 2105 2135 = 0.92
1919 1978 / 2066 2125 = 1.35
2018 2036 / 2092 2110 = 1.07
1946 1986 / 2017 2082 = 1.33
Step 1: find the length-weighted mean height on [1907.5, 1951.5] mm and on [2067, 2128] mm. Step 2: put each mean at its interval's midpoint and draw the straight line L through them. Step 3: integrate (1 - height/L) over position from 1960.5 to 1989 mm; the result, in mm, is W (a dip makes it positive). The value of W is 3.9 mm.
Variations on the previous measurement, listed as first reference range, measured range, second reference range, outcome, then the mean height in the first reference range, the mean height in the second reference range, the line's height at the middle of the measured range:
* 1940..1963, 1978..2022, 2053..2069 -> 1.5 mm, 3.81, 5.07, 4.37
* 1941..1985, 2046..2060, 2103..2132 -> -3.3 mm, 3.6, 4.64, 4.21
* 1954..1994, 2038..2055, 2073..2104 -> -3.1 mm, 3.68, 4.81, 4.4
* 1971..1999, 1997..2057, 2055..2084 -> -3.9 mm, 3.84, 4.88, 4.36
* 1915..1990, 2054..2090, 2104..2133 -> -4.4 mm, 3.62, 4.63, 4.35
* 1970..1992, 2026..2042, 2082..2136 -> -2.7 mm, 3.6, 4.7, 4.06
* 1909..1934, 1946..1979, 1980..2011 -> 4.6 mm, 4.13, 4.23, 4.19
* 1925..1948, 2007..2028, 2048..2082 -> 0.3 mm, 3.31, 4.99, 4.37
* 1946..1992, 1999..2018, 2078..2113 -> -1.2 mm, 3.71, 4.78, 4.05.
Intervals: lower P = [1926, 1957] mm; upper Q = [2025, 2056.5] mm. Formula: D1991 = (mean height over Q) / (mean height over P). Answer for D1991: 1.4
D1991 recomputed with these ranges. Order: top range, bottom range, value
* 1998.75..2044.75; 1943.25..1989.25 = 1.22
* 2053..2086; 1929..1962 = 1.37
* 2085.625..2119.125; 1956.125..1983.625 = 1.37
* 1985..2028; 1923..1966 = 1.19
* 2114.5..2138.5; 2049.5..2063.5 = 0.89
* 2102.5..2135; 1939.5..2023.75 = 1.19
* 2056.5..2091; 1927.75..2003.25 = 1.32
